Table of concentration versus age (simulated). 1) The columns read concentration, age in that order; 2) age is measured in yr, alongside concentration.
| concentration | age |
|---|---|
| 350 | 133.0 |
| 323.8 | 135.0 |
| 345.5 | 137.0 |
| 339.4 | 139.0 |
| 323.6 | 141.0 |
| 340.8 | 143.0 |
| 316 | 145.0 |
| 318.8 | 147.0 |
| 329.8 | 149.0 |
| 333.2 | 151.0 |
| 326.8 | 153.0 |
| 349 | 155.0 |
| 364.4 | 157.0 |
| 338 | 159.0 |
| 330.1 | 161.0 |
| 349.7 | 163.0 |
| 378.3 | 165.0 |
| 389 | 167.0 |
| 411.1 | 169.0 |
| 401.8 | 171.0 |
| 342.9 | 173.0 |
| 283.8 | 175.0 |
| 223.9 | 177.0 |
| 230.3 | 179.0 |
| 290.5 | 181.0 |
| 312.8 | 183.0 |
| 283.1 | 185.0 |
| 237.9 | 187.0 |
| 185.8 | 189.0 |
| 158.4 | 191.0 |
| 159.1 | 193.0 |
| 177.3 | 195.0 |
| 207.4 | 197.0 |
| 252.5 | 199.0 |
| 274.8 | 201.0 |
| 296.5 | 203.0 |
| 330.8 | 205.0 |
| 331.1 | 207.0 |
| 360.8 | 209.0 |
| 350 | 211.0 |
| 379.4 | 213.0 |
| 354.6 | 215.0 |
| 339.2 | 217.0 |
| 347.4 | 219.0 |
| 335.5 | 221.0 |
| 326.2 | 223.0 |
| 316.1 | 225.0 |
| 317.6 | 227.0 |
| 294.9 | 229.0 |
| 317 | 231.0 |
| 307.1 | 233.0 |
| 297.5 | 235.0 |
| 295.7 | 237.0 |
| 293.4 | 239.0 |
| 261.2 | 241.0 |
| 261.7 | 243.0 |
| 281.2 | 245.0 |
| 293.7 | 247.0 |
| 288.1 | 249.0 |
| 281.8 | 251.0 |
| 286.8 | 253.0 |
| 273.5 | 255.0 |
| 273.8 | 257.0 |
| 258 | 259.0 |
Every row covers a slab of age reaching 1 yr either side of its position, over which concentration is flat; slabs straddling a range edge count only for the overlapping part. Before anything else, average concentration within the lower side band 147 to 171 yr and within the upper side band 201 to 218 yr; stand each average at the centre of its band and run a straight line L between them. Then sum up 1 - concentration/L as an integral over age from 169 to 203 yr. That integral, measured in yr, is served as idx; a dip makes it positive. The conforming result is 8.8 yr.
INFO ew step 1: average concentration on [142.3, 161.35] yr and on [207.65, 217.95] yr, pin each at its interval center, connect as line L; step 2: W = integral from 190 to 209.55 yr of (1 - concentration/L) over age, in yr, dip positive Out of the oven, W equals 5.53 yr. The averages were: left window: 335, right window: 356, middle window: 252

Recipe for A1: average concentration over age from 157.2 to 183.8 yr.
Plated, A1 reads 331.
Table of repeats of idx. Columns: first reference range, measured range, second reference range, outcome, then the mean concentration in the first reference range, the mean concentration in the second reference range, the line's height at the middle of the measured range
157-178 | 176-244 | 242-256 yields 5.3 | 346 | 281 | 312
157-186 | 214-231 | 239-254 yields -1.9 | 327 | 280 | 295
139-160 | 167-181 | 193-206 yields -1.2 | 334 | 249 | 293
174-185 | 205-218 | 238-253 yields -3.6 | 270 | 281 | 275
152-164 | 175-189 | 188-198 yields -1.9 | 343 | 178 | 230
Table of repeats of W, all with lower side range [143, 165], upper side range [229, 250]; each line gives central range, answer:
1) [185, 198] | 5.0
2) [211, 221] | -1.6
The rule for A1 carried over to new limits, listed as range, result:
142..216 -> 305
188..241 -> 292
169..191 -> 280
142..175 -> 349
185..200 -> 203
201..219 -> 339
